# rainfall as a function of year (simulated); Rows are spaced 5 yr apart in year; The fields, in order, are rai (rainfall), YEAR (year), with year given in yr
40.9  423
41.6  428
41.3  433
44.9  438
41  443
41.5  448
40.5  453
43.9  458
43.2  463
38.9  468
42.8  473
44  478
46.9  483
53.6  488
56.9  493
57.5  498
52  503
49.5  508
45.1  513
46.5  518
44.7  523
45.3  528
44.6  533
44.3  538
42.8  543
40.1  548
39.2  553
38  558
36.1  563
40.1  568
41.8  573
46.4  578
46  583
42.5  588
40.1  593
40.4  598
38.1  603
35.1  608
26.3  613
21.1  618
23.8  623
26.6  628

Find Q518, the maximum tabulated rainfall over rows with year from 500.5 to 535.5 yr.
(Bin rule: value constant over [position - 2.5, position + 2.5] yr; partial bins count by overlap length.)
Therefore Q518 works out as 52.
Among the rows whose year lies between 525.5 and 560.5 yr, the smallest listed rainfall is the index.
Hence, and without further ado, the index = 38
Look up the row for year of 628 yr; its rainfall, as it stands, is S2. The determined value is 26.6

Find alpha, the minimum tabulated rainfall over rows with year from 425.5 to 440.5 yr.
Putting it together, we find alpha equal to 41.3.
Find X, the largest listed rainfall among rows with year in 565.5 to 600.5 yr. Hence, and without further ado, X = 46.4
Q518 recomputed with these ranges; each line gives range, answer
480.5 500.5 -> 57.5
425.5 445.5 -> 44.9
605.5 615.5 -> 35.1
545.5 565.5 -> 40.1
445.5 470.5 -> 43.9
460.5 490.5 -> 53.6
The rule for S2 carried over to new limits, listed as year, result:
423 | 40.9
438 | 44.9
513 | 45.1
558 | 38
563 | 36.1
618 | 21.1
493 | 56.9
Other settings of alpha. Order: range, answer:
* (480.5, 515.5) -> 45.1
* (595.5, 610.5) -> 35.1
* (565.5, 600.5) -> 40.1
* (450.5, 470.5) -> 38.9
